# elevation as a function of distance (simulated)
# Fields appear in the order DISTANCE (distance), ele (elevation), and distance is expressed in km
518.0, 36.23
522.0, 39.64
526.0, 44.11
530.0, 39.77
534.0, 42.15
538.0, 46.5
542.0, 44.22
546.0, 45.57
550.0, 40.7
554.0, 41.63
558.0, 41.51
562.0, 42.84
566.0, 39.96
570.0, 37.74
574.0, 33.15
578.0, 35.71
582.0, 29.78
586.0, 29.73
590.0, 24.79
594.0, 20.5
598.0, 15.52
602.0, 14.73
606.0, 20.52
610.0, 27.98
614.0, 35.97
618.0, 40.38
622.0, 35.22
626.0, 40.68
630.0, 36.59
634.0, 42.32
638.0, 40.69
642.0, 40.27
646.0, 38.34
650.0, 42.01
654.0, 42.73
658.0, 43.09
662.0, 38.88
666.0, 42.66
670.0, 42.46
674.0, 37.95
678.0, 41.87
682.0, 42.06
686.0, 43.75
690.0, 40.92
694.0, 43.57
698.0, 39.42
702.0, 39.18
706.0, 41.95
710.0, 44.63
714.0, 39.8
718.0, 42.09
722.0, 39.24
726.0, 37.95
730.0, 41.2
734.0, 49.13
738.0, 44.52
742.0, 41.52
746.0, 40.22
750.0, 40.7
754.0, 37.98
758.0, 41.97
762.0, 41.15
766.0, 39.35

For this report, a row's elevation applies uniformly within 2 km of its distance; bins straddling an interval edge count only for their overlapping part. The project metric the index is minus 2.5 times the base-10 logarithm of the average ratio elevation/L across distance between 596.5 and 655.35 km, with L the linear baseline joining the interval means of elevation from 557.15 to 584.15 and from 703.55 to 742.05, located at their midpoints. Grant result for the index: 0.14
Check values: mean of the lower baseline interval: 37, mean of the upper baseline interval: 42.2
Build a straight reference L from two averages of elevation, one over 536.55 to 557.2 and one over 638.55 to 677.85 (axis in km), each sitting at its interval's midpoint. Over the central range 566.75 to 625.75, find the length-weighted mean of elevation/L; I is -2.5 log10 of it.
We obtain 0.40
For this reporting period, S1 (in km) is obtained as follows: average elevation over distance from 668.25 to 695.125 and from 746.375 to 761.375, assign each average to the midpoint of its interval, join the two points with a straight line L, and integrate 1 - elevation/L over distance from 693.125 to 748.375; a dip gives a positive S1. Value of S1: -1.0 km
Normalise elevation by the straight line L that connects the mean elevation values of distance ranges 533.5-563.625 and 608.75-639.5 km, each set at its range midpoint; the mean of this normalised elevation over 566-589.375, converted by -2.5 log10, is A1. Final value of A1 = 0.23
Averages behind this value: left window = 43.2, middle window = 33.3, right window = 37.7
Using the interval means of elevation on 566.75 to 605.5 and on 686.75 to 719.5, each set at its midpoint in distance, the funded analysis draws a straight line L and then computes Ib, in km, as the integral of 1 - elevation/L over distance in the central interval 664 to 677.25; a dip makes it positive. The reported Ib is -1.3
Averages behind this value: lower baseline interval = 27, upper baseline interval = 41.5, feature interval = 41.1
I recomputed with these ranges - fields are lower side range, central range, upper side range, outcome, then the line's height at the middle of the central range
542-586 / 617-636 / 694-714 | 0.03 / 39.9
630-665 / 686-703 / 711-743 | 0.01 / 41.5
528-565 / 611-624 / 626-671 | 0.14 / 41.4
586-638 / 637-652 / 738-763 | -0.23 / 32.6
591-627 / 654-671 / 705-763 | -0.24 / 33.5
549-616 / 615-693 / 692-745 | -0.11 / 36.8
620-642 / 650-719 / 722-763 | -0.03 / 40.3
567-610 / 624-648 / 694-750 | -0.24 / 32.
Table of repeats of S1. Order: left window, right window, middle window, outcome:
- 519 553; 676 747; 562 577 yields 1.7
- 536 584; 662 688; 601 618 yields 5.6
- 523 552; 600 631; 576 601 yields 7.1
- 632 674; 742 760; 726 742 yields -1.2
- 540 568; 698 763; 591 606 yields 8.6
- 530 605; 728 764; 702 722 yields -0.4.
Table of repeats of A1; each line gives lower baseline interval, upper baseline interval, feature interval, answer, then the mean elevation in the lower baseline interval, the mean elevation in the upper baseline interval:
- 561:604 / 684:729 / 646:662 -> -0.15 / 29.2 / 41.1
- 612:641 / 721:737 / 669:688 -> -0.03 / 38.9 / 42.2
